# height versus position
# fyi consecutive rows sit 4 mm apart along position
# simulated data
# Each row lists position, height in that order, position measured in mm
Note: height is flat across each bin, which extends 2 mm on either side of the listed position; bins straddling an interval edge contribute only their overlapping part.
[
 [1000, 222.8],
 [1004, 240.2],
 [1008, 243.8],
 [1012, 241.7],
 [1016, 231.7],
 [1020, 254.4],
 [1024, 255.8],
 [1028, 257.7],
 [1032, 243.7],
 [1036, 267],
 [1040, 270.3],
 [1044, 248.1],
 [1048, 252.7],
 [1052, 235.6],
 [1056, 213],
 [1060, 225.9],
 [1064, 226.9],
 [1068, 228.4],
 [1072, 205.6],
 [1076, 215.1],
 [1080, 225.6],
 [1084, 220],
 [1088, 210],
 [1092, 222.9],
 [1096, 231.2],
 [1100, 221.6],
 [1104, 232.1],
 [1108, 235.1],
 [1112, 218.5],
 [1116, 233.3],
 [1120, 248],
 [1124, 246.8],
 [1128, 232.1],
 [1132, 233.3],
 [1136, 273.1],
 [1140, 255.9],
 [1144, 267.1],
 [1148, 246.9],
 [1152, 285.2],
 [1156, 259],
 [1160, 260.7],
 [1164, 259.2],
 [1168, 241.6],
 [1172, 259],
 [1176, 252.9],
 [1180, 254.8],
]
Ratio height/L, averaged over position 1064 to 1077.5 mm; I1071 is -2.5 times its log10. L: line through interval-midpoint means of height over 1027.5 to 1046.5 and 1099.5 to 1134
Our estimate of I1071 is 0.138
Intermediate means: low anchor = 257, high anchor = 234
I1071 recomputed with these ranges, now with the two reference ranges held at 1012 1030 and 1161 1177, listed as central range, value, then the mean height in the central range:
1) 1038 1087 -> 0.09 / 230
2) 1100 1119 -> 0.10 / 230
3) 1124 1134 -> 0.08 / 236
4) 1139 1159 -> -0.04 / 263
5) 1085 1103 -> 0.13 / 222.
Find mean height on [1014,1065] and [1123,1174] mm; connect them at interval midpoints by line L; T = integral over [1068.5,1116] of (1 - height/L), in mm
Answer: 5.3 mm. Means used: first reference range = 245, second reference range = 256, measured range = 222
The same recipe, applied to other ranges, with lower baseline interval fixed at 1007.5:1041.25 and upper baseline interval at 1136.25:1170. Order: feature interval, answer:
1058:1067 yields 0.98 mm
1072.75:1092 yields 2.87 mm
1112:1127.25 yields 1.14 mm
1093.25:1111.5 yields 2.00 mm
